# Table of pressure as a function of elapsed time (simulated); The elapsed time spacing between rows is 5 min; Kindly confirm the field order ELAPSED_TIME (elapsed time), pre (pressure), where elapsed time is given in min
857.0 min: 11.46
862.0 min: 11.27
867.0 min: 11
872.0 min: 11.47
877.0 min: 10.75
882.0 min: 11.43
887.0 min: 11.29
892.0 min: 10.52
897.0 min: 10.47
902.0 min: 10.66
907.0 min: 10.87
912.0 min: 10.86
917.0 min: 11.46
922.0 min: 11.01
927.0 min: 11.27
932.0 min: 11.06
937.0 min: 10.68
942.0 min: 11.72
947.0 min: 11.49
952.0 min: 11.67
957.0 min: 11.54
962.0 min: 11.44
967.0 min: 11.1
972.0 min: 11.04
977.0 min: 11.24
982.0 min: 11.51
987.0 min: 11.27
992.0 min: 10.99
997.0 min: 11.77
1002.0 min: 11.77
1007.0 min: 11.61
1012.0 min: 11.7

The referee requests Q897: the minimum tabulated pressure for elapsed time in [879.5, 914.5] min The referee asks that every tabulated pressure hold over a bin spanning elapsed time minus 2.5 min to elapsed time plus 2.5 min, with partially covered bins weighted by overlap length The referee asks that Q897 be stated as 10.47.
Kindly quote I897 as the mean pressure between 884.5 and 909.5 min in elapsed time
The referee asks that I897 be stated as 10.8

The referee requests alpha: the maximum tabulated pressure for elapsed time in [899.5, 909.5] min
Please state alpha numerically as 10.87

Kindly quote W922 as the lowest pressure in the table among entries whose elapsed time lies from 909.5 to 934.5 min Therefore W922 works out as 10.86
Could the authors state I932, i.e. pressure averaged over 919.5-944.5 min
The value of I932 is 11.1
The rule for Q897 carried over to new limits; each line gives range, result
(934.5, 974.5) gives 10.68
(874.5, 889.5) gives 10.75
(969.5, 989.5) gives 11.04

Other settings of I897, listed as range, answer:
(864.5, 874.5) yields 11.2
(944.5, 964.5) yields 11.5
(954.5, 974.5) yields 11.3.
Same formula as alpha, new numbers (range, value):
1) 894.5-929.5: 11.46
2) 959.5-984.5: 11.51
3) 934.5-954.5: 11.72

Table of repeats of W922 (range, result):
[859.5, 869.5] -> 11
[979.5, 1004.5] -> 10.99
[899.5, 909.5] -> 10.66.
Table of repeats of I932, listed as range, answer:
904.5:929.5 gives 11.1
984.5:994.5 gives 11.1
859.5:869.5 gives 11.1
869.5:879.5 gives 11.1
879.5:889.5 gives 11.4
